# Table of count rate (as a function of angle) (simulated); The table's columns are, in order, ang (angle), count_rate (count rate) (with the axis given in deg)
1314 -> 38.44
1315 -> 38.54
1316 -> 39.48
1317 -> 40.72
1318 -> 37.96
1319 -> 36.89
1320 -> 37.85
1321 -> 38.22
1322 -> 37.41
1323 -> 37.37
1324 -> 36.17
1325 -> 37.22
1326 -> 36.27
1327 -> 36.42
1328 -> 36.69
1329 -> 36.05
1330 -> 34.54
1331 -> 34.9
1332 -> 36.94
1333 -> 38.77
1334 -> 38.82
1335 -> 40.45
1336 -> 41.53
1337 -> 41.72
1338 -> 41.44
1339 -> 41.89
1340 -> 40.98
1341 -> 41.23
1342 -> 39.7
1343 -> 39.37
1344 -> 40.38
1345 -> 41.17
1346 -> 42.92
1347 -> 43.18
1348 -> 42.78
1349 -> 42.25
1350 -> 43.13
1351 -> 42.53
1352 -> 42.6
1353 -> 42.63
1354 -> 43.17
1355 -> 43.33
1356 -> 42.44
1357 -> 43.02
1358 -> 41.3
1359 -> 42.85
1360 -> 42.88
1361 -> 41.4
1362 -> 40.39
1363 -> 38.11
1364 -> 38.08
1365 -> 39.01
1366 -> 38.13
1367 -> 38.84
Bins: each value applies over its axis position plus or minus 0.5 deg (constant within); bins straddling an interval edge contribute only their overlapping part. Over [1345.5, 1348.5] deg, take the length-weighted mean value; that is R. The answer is 43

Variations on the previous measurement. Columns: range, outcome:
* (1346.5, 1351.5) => 42.8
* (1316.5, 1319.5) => 38.5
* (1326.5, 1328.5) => 36.6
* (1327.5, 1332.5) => 35.8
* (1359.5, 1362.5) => 41.6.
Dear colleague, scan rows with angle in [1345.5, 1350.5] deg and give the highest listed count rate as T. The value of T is 43.18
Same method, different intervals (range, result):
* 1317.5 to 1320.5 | 37.96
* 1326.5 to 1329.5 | 36.69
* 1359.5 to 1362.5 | 42.88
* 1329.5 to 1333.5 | 38.77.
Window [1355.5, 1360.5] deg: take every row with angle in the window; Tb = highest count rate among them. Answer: 43.02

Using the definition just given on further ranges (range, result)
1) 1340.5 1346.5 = 42.92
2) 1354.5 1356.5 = 43.33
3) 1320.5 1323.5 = 38.22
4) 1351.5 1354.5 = 43.17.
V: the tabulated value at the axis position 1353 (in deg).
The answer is 42.63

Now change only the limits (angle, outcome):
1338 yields 41.44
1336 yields 41.53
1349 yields 42.25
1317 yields 40.72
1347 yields 43.18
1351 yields 42.53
